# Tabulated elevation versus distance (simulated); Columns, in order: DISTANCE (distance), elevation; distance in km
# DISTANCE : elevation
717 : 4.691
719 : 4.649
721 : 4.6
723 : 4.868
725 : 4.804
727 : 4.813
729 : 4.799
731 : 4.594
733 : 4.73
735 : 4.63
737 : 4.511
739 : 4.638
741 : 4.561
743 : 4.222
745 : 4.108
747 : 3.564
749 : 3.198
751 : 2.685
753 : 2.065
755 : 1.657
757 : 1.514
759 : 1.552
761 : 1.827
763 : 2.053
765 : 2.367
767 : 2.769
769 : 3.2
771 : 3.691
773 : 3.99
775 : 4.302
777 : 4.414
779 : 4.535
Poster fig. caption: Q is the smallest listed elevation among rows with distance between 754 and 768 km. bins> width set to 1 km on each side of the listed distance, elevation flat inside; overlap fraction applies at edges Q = 1.514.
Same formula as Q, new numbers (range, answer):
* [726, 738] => 4.511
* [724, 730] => 4.799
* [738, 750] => 3.198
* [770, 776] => 3.691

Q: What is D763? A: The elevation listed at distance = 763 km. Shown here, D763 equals 2.053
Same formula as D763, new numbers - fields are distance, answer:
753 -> 2.065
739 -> 4.638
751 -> 2.685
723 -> 4.868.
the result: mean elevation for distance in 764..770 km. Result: 2.78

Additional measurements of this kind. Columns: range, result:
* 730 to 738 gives 4.62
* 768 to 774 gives 3.63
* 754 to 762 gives 1.64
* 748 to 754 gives 2.65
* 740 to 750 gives 3.93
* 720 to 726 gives 4.76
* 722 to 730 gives 4.82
